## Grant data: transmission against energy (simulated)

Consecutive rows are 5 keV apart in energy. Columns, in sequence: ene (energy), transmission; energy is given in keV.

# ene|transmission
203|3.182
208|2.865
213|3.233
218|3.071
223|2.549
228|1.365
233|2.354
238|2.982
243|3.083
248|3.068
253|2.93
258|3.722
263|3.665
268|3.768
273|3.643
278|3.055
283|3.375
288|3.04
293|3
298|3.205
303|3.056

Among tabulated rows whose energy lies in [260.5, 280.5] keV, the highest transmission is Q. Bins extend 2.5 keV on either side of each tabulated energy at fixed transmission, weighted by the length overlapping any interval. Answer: 3.768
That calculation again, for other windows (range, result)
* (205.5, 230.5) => 3.233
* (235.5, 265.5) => 3.722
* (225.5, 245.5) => 3.083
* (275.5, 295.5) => 3.375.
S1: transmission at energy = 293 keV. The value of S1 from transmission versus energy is 3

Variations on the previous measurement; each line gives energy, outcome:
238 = 2.982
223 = 2.549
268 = 3.768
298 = 3.205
